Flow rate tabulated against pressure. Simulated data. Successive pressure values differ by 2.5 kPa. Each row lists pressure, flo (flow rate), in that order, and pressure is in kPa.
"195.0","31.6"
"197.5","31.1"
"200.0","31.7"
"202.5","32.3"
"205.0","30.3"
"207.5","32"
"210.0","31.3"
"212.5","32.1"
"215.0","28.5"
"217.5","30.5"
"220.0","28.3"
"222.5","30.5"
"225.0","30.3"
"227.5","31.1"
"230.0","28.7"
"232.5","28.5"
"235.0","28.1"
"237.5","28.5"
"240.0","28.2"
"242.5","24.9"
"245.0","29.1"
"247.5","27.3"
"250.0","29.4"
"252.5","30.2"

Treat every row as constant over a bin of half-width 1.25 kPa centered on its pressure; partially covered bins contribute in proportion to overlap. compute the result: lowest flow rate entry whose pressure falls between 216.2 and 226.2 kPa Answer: 28.3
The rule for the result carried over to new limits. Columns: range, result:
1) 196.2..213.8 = 30.3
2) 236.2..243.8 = 24.9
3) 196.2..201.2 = 31.1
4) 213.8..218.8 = 28.5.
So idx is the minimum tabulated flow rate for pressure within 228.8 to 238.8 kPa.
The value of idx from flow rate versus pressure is 28.1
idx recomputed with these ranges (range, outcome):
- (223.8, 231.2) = 28.7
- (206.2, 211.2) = 31.3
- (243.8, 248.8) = 27.3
